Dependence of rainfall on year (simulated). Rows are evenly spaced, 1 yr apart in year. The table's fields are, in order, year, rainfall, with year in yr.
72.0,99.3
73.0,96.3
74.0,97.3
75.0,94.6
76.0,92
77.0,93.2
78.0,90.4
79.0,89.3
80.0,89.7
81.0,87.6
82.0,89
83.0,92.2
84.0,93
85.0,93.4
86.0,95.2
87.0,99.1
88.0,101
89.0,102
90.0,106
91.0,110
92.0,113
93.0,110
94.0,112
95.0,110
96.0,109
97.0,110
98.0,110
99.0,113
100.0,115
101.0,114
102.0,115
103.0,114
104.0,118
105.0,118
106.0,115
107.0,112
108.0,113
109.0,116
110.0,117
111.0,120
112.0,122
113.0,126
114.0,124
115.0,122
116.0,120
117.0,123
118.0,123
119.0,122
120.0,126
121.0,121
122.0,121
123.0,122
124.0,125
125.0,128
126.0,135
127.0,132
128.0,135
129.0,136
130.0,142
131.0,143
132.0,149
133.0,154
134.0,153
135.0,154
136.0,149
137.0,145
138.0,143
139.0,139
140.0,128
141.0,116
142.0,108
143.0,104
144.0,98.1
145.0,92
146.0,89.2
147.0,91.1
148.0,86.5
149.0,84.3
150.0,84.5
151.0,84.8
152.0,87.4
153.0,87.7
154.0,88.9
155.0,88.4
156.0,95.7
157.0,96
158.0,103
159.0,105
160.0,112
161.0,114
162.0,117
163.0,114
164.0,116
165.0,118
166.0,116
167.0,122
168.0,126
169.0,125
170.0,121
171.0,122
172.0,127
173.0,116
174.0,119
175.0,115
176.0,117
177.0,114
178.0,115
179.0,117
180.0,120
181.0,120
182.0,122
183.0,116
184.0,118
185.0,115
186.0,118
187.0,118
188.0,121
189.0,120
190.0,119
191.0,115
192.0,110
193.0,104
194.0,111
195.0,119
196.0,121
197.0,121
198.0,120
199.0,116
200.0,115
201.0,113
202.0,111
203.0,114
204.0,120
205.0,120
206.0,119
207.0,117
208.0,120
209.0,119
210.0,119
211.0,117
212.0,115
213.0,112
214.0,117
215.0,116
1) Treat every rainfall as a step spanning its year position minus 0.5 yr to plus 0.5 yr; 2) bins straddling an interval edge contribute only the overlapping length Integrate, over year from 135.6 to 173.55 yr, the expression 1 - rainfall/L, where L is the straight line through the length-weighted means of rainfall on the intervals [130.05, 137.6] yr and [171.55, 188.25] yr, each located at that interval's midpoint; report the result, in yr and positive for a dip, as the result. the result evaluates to 7.1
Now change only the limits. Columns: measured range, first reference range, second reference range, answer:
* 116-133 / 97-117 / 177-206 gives -2.0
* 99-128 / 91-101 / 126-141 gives 1.1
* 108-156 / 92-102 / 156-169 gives -2.8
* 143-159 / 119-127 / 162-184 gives 4.0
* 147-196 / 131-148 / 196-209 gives 4.2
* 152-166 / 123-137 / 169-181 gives 2.5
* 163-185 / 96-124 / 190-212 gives -0.4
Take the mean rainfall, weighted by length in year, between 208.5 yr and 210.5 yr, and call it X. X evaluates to 119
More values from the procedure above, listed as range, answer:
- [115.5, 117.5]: 122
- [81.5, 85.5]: 91.9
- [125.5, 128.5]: 134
